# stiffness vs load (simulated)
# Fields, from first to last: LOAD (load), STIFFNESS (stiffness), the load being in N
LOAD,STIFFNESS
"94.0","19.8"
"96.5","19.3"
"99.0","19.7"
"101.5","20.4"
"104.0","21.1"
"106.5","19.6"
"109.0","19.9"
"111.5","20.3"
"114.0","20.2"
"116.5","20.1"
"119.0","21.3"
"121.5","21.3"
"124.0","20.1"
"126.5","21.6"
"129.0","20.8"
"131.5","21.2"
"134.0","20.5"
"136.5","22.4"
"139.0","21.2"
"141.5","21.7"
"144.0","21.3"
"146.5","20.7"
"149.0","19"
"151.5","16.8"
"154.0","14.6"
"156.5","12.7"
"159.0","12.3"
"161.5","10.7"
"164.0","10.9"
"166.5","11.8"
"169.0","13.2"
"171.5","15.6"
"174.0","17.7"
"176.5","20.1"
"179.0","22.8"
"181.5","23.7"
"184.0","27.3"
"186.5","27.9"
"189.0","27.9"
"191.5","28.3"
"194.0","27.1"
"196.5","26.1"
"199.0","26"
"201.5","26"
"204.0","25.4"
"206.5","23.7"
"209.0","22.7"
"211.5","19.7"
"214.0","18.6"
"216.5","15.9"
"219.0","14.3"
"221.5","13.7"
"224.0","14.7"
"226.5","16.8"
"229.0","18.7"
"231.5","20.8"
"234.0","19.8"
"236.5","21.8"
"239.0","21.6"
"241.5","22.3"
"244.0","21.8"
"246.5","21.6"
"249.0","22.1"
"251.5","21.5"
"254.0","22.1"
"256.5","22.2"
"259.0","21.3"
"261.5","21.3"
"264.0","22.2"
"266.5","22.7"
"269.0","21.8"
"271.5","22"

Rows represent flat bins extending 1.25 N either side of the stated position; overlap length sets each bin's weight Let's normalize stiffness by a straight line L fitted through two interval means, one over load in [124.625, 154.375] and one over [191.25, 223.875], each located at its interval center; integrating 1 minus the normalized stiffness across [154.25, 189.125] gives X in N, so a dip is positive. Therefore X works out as 5.4 N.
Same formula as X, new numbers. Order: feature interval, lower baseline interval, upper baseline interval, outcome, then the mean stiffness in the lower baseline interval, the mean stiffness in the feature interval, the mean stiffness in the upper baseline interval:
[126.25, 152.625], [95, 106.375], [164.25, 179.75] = -3.82 N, 20.1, 20.6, 16.3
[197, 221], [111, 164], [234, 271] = -0.71 N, 18.9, 21.3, 21.8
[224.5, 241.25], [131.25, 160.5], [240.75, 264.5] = 1.11 N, 18.5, 19.8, 21.8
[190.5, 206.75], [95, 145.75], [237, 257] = -3.62 N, 20.7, 26.2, 21.9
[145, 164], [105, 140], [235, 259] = 5.39 N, 20.7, 15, 21.8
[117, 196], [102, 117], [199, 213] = 7.24 N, 20.2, 19.9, 23.6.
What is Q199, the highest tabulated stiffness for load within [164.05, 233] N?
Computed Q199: 28.3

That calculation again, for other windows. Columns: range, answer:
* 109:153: 22.4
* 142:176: 21.3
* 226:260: 22.3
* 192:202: 27.1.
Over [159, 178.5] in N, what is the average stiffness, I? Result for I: 14.5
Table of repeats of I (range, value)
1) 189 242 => 21.3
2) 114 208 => 20.6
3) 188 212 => 25.4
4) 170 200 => 24.1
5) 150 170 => 12.9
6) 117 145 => 21.2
